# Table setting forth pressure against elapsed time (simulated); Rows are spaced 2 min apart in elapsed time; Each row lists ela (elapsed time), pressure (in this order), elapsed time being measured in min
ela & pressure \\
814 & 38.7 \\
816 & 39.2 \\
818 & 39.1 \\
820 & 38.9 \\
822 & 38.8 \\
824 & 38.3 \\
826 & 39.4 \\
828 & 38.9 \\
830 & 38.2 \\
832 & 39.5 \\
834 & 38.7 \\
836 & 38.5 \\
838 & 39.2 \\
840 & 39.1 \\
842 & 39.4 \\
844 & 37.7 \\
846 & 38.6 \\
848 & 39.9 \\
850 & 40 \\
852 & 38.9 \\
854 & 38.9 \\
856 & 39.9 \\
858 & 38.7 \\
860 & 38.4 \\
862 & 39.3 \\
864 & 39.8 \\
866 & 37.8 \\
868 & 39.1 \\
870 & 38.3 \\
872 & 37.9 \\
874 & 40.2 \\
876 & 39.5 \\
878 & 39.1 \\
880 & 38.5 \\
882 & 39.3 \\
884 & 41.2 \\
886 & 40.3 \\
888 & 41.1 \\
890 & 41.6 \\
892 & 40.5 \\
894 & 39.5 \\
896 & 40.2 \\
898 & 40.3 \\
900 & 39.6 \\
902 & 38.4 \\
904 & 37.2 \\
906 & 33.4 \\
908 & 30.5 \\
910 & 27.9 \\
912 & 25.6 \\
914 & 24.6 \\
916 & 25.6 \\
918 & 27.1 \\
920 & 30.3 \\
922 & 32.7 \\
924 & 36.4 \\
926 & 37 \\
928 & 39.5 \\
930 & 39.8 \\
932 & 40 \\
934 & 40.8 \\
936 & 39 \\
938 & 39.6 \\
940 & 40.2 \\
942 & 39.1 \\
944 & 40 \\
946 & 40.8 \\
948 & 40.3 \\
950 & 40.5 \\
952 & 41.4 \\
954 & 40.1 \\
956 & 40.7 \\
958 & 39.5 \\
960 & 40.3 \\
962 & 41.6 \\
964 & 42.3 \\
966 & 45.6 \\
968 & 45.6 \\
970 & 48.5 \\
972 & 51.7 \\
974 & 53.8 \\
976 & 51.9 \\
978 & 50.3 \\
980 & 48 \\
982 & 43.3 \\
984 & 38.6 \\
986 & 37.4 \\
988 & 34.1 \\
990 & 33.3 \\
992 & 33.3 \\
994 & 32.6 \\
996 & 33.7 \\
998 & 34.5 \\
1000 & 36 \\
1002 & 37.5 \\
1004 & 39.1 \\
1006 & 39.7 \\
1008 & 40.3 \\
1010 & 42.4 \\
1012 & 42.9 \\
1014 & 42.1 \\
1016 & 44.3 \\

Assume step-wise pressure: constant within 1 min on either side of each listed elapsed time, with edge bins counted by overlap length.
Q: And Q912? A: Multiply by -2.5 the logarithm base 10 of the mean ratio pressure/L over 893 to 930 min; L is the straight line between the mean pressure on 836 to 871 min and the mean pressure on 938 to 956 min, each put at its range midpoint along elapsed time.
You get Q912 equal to 0.18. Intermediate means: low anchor 39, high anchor 40.3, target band 33.8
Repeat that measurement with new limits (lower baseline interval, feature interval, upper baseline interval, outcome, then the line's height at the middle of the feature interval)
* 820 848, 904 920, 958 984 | 0.45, 43.1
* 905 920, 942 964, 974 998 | -0.17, 34.6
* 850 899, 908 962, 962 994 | 0.15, 41.8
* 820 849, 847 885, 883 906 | 0.00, 39.3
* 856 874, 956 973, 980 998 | -0.20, 36.9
